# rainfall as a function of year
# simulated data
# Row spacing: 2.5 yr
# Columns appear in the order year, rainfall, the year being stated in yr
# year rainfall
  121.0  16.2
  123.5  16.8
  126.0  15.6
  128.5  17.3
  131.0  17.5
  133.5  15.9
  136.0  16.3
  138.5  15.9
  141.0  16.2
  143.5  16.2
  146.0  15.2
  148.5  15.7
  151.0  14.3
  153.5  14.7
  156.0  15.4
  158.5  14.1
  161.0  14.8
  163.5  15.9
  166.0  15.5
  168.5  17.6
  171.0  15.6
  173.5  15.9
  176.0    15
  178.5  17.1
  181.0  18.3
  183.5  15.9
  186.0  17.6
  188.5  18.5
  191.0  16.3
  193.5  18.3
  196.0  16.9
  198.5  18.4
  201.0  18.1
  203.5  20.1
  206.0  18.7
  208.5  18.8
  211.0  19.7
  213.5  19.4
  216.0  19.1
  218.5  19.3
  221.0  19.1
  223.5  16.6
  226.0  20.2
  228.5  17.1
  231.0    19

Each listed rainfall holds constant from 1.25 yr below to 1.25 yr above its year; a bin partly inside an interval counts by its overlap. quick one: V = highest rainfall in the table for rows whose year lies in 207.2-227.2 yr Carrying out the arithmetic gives 20.2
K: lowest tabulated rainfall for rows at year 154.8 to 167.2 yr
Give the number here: 14.1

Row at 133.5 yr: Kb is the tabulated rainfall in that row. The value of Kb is 15.9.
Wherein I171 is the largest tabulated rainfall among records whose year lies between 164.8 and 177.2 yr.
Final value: 17.6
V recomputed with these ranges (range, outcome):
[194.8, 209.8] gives 20.1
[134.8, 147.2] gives 16.3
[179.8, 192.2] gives 18.5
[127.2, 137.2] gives 17.5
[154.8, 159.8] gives 15.4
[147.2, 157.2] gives 15.7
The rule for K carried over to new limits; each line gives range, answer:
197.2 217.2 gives 18.1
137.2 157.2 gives 14.3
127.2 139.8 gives 15.9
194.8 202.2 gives 16.9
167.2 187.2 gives 15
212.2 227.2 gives 16.6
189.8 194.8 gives 16.3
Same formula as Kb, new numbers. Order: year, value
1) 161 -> 14.8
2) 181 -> 18.3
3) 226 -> 20.2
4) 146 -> 15.2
